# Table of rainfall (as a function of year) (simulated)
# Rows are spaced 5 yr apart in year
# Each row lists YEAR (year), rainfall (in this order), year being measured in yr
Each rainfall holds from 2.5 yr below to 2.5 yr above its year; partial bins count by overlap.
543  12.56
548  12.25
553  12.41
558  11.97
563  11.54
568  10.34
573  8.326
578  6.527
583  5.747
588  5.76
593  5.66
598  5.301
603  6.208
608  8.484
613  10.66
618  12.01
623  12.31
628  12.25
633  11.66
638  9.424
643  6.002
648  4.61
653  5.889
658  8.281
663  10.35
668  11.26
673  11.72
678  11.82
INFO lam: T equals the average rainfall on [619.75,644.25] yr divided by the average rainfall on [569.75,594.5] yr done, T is 1.62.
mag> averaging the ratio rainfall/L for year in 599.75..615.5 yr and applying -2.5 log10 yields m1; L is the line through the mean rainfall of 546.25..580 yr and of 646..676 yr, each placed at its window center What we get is 0.17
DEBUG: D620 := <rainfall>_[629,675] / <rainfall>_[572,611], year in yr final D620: 1.37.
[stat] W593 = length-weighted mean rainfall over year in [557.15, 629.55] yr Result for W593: 8.76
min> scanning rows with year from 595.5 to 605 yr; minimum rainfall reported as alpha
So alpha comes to 5.301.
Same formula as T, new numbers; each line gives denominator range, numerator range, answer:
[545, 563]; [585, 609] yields 0.51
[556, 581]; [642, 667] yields 0.76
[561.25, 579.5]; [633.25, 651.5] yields 0.79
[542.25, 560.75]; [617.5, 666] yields 0.75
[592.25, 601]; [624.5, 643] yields 1.91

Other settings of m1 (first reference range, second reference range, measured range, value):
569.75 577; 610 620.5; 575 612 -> 0.44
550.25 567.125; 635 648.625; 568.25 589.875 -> 0.46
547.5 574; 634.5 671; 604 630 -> -0.17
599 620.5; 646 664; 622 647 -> -0.22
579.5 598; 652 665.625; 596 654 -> -0.24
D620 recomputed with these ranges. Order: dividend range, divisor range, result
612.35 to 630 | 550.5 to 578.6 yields 1.14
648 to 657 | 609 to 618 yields 0.56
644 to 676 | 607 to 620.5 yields 0.81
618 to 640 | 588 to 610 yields 1.83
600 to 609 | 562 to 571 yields 0.66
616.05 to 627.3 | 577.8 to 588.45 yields 2.05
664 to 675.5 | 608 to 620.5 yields 1.05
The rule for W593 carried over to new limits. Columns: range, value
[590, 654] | 8.54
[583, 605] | 5.72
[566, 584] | 7.83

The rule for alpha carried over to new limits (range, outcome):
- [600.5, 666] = 4.61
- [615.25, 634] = 11.66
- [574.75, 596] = 5.66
